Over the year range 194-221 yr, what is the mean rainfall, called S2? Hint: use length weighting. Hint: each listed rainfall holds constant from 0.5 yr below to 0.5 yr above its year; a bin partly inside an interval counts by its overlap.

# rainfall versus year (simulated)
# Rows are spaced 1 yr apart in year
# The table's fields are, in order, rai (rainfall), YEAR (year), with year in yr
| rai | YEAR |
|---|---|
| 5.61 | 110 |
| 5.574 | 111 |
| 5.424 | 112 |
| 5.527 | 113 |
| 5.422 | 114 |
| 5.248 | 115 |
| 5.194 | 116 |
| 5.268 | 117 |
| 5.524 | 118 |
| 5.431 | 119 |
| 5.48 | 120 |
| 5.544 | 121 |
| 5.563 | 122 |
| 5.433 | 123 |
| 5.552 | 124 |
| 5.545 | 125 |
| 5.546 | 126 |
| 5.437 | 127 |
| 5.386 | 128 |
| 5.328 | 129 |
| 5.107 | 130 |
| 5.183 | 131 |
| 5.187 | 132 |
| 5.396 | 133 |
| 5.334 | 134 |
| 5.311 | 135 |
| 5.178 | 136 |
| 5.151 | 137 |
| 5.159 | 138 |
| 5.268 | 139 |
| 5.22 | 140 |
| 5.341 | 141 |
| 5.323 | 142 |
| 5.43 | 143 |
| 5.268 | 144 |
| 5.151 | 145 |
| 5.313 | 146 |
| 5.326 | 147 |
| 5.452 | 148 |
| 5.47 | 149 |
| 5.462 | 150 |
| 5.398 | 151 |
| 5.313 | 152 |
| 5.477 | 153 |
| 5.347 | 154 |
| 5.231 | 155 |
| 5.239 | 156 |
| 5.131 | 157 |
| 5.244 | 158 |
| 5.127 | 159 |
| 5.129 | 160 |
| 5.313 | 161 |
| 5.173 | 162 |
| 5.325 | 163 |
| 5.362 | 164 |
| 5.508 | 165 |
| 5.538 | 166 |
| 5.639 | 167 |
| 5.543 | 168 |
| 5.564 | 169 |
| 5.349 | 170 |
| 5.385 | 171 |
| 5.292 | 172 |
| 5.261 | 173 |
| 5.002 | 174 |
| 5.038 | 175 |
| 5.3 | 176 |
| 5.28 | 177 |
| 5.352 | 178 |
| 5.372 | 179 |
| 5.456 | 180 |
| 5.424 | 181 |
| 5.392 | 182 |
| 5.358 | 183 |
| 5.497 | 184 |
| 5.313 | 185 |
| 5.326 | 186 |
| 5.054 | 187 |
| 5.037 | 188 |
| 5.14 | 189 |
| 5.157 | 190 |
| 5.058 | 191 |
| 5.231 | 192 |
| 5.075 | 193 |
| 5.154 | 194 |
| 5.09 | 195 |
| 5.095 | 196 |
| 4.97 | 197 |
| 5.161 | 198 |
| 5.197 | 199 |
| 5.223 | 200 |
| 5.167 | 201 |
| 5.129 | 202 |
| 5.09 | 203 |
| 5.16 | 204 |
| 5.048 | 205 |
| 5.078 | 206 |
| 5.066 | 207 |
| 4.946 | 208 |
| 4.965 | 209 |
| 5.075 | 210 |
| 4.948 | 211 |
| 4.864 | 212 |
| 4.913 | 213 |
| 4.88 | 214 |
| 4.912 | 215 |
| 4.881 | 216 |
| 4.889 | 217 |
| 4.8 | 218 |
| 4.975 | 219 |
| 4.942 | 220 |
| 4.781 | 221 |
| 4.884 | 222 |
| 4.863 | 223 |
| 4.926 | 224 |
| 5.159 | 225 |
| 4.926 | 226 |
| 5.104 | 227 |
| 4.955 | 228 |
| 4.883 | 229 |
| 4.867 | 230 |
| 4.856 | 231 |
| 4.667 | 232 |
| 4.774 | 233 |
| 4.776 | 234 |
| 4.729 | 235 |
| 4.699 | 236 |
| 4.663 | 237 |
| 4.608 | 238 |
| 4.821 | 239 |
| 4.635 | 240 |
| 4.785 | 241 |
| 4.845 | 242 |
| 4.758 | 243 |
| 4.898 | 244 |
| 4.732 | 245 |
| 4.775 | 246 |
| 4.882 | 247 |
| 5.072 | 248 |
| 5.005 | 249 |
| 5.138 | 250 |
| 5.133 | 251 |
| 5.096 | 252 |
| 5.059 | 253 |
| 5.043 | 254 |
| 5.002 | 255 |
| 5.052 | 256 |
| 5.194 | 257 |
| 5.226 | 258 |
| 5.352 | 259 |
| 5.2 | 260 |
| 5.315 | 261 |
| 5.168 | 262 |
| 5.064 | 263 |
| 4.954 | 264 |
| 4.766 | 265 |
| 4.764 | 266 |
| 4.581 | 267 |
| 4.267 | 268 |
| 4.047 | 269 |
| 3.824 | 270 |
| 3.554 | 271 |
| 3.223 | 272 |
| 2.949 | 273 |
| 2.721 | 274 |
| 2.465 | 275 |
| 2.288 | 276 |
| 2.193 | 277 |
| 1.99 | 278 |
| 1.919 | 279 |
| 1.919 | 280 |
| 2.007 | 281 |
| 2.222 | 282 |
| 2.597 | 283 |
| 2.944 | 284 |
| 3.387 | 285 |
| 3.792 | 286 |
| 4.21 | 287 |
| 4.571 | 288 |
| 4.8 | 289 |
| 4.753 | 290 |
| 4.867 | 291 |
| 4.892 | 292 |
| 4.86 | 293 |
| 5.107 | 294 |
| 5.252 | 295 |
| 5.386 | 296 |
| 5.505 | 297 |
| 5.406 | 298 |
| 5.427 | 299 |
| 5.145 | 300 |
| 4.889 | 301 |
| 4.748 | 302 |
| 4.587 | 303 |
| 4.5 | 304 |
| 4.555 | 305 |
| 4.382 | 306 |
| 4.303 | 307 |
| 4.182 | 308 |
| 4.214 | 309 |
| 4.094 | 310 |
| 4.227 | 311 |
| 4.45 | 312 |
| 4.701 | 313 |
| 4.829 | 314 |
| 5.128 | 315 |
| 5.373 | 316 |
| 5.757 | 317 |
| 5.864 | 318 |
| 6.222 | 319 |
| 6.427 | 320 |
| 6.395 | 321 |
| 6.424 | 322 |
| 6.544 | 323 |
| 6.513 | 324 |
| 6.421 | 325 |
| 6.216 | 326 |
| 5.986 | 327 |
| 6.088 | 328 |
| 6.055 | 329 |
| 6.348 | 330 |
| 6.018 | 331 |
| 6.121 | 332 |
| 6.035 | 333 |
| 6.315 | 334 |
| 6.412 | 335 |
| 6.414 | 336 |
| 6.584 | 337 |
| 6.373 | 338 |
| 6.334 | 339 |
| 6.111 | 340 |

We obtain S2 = 5.02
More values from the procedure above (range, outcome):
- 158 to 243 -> 5.08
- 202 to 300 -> 4.54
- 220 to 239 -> 4.84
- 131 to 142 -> 5.25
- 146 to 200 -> 5.29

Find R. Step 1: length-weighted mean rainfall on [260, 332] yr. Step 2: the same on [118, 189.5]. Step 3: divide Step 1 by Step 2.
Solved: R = 0.9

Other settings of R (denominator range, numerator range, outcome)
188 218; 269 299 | 0.73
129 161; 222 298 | 0.84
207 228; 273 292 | 0.64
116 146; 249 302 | 0.80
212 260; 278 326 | 0.95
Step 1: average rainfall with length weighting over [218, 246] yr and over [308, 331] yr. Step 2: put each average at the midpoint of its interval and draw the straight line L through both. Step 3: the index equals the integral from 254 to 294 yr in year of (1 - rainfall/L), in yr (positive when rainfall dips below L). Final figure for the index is 9.6 yr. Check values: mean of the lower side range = 4.83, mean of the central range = 3.95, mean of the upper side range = 5.63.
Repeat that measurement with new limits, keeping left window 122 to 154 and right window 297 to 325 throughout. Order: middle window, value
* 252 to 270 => 1.08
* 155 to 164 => 0.17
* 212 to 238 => 1.98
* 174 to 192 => 0.14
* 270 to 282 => 6.20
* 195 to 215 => 0.88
